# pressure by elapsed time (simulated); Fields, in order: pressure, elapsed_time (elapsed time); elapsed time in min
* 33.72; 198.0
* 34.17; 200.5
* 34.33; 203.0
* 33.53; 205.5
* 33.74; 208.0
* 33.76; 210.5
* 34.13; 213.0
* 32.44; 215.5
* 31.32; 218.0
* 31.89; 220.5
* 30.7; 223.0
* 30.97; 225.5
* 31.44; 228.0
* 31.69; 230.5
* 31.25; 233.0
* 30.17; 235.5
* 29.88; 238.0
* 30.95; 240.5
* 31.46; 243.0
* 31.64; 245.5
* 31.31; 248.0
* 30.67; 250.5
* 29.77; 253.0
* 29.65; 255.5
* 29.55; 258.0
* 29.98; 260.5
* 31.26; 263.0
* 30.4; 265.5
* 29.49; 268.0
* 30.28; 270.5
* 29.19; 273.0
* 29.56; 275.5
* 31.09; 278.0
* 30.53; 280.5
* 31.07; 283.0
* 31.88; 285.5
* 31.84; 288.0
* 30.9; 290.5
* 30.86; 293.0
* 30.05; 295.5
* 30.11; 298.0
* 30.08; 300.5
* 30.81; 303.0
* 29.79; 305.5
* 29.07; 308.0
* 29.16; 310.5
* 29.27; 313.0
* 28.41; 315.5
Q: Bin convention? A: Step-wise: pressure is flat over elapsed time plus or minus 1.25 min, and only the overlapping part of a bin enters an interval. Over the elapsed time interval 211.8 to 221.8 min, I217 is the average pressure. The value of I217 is 32.4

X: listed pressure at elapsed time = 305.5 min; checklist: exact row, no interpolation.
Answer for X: 29.79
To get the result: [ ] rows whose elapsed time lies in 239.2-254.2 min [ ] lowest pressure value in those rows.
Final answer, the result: 29.77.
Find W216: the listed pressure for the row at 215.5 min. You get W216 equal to 32.44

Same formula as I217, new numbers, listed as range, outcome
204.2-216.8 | 33.5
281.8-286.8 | 31.5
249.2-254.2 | 30.2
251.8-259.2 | 29.7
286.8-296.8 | 30.9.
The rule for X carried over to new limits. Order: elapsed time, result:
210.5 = 33.76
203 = 34.33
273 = 29.19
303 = 30.81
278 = 31.09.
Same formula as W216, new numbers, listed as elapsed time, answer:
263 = 31.26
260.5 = 29.98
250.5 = 30.67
